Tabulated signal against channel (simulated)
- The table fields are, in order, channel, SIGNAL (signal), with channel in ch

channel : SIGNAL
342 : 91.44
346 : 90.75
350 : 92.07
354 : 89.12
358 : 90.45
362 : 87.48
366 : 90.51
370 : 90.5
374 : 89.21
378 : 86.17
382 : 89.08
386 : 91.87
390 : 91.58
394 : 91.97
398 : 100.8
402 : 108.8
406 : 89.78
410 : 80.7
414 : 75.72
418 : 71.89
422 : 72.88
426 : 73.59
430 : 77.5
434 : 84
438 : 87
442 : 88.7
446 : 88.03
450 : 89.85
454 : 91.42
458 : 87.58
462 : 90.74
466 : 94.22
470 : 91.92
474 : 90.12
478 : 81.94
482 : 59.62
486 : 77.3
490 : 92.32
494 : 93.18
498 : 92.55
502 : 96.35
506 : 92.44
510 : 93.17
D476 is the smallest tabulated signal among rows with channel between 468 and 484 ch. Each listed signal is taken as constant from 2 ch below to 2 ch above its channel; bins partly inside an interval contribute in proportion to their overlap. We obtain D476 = 59.62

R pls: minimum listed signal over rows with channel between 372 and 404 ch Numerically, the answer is 86.17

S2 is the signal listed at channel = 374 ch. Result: 89.21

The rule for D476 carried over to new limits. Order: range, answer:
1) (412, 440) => 71.89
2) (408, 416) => 75.72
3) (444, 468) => 87.58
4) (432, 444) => 84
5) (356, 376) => 87.48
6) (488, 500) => 92.32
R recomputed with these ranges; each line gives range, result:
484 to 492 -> 77.3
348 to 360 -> 89.12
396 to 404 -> 100.8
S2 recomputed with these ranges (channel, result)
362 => 87.48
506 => 92.44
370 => 90.5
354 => 89.12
